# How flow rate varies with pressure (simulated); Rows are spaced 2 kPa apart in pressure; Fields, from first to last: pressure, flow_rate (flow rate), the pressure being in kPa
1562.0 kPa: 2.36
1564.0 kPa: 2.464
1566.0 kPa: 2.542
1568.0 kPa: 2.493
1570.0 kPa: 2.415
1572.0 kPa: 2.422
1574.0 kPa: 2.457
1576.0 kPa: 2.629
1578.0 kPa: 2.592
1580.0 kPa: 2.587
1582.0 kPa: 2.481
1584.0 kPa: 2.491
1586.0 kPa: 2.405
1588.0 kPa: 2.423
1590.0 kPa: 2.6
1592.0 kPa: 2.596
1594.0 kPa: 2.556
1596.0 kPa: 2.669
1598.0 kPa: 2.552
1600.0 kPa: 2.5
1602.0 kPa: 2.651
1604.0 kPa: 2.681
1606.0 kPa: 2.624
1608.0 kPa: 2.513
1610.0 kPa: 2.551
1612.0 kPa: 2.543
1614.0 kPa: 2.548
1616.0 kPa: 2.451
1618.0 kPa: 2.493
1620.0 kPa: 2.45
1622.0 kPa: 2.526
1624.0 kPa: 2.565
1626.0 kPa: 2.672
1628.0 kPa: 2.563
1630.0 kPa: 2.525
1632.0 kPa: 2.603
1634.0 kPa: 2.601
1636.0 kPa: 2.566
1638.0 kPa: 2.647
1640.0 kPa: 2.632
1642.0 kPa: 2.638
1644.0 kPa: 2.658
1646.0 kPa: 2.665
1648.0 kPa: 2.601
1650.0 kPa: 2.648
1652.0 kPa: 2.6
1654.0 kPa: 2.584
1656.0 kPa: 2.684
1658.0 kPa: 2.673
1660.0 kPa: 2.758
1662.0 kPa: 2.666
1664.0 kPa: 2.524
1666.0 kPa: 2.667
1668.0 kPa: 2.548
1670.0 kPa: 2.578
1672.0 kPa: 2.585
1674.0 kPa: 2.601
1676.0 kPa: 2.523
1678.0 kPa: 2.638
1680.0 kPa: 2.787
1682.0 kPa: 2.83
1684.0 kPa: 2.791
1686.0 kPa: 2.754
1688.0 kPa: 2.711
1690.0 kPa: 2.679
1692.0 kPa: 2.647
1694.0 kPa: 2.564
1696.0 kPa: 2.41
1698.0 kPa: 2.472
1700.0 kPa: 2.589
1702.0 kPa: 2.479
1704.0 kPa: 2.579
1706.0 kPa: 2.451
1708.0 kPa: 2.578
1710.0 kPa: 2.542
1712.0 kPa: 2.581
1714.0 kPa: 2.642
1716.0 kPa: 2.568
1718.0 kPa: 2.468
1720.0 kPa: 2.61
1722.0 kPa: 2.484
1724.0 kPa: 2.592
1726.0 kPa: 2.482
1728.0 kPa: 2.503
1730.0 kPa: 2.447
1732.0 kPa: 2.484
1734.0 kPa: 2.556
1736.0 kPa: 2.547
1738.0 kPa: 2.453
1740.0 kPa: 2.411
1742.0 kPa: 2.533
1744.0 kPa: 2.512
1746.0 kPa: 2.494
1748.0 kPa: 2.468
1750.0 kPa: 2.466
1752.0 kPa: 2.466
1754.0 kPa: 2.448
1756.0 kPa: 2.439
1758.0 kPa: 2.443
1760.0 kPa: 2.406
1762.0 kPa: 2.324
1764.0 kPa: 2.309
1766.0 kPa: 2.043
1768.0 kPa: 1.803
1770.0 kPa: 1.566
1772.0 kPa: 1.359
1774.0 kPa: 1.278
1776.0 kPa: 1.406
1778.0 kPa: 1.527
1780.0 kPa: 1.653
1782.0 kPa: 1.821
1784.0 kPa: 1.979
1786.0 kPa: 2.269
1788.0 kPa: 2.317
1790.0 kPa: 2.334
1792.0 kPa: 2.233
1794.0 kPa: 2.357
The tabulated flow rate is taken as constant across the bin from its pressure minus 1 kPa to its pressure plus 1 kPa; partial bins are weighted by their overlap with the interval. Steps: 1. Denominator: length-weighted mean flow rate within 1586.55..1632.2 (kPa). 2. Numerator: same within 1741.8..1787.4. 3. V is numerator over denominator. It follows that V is 0.81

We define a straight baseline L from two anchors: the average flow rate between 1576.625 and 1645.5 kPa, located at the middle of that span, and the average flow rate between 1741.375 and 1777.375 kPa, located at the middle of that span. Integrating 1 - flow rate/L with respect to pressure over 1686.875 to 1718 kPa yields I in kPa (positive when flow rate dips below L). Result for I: -3.50 kPa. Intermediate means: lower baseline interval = 2.56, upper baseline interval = 2.14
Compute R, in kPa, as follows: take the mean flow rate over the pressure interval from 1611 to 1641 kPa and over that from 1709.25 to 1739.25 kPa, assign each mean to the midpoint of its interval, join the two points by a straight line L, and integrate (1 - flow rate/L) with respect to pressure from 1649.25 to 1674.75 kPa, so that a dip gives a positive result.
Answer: -0.8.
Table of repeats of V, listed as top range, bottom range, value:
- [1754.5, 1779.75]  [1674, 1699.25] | 0.72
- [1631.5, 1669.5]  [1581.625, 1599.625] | 1.04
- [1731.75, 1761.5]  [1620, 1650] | 0.95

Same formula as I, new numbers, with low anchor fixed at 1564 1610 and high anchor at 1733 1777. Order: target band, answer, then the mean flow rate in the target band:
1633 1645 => -0.91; 2.62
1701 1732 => -3.29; 2.53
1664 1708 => -4.92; 2.61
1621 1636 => -0.73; 2.58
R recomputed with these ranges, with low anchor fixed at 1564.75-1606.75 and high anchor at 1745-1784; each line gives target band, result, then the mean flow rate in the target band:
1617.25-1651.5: -2.71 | 2.59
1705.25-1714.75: -1.60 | 2.56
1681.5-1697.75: -2.97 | 2.66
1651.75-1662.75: -1.53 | 2.66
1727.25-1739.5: -2.14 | 2.49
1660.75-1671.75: -1.36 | 2.6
